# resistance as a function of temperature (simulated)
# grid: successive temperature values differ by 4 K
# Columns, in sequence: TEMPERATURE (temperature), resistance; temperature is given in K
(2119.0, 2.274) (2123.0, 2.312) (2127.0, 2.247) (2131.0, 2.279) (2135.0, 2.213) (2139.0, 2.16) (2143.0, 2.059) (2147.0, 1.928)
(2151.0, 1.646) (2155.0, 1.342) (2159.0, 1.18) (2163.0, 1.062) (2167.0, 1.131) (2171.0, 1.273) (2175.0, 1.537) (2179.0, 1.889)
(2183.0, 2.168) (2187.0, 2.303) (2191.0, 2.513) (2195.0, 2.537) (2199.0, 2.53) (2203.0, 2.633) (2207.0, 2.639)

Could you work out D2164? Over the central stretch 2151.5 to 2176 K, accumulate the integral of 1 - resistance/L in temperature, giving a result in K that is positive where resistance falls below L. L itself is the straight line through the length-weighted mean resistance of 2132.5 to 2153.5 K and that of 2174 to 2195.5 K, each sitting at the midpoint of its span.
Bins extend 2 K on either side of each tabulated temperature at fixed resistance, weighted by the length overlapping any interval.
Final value 9.5 K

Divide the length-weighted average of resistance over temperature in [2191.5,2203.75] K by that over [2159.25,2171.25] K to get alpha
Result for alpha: 2.2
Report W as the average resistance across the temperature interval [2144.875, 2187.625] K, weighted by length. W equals 1.57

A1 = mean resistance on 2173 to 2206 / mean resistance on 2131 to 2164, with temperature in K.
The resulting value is 1.30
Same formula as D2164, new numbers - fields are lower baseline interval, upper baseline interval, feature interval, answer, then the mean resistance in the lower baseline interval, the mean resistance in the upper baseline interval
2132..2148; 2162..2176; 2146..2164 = 2.7 K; 2.11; 1.24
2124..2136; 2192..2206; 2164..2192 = 7.9 K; 2.25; 2.57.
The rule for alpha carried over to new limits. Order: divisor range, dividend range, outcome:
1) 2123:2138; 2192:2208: 1.15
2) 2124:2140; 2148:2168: 0.59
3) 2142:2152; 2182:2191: 1.22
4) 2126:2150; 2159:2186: 0.71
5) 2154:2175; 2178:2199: 1.90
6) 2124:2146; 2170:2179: 0.70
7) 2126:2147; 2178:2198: 1.07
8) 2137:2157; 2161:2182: 0.78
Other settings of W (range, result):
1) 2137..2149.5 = 2.03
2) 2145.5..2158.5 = 1.57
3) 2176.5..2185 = 2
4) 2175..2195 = 2.18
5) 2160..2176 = 1.23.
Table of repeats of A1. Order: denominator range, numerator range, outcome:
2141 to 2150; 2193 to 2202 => 1.30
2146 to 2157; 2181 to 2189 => 1.39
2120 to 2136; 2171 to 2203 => 0.96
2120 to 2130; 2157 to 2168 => 0.49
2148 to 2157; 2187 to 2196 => 1.60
